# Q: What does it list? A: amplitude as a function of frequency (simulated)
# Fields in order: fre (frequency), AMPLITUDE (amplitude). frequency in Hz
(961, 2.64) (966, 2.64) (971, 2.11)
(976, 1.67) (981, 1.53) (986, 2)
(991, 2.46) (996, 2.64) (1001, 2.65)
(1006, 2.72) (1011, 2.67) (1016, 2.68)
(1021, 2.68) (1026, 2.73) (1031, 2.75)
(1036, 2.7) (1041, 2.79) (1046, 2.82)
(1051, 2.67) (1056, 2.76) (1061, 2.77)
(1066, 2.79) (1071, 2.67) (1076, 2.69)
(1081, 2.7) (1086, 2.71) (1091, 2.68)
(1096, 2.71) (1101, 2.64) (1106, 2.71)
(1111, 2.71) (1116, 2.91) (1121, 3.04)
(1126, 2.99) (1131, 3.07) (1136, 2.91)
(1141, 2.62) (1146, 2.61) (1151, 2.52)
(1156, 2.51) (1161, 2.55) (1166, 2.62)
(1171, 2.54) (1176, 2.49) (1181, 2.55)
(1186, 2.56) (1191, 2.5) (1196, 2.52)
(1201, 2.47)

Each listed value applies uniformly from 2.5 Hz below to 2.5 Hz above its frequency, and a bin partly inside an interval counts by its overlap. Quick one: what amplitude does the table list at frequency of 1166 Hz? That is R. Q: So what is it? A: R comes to 2.62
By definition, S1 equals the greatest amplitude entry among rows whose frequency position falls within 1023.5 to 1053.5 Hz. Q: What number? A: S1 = 2.82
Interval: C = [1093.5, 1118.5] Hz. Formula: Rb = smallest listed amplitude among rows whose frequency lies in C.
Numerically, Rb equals 2.64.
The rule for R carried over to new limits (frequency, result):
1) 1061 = 2.77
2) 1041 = 2.79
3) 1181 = 2.55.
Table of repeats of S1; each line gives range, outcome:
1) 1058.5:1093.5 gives 2.79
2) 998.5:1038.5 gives 2.75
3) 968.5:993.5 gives 2.46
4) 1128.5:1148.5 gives 3.07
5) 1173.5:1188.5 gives 2.56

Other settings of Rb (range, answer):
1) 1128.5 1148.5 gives 2.61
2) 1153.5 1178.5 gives 2.49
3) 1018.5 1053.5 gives 2.67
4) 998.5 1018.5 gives 2.65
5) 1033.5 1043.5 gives 2.7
